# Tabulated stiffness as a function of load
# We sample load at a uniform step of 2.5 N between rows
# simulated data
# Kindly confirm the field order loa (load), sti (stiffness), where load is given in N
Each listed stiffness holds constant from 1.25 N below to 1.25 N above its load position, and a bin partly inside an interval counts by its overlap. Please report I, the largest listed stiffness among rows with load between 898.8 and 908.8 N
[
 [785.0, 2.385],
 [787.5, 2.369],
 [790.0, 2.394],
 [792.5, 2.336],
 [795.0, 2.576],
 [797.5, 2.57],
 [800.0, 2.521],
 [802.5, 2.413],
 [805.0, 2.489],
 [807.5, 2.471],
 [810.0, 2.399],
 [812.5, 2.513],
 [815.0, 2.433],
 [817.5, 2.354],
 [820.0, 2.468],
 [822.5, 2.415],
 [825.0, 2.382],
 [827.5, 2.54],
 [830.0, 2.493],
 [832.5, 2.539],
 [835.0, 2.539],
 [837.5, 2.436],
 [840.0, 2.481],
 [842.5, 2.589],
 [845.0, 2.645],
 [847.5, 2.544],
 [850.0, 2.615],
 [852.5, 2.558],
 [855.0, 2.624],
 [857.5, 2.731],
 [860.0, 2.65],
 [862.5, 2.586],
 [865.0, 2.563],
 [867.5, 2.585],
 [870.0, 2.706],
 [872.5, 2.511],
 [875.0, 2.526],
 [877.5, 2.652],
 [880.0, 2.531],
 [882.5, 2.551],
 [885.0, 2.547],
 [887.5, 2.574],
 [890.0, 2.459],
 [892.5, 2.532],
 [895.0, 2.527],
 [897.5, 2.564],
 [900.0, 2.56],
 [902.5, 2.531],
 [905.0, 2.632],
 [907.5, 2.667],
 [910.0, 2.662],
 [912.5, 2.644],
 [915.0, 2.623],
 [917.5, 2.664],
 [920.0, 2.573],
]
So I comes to 2.667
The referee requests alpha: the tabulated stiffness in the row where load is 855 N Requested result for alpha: 2.624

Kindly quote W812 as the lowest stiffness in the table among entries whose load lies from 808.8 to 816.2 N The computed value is 2.399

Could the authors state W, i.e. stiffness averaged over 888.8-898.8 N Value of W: 2.52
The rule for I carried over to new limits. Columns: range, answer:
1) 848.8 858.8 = 2.731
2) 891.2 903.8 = 2.564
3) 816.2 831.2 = 2.54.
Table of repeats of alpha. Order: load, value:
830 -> 2.493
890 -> 2.459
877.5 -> 2.652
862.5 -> 2.586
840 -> 2.481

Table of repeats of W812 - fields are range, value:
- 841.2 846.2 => 2.589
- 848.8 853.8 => 2.558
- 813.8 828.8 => 2.354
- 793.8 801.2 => 2.521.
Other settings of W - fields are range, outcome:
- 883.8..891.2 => 2.53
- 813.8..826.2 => 2.41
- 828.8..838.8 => 2.5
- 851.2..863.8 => 2.63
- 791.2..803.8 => 2.48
